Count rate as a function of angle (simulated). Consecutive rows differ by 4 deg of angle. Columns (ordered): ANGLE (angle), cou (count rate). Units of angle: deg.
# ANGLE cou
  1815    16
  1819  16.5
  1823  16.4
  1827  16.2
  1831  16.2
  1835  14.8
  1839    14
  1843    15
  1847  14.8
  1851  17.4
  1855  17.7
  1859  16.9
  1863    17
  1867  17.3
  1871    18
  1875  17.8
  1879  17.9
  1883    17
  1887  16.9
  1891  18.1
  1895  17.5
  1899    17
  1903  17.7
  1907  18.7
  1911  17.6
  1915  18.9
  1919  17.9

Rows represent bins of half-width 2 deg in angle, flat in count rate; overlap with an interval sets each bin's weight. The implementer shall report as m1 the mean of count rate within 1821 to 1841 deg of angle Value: 15.5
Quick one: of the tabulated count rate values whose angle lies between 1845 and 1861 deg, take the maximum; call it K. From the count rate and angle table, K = 17.7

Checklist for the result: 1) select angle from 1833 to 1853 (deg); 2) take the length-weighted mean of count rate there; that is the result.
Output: 15.2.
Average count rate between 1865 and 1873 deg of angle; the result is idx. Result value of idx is 17.6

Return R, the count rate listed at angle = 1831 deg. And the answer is 16.2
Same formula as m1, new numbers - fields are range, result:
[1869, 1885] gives 17.7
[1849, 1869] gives 17.3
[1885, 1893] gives 17.5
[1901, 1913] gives 18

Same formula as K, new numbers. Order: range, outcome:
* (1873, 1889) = 17.9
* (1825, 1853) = 17.4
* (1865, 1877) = 18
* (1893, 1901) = 17.5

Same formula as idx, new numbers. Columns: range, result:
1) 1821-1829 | 16.3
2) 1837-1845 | 14.5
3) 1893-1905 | 17.4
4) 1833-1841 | 14.4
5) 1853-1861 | 17.3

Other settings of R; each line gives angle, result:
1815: 16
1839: 14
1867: 17.3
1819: 16.5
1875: 17.8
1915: 18.9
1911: 17.6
